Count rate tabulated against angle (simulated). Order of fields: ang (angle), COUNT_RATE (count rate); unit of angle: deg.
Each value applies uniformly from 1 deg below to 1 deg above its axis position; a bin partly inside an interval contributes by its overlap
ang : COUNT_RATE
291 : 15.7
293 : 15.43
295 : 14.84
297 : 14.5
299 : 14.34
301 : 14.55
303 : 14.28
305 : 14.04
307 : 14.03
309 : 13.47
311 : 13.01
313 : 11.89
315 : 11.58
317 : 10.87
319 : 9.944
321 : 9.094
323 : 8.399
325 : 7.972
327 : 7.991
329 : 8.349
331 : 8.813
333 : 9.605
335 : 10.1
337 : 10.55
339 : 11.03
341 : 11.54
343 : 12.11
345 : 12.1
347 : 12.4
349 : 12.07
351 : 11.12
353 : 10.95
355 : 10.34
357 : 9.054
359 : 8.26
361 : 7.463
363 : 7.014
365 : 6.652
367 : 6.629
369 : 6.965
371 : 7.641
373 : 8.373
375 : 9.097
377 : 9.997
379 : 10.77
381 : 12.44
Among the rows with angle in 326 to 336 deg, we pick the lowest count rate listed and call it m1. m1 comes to 7.991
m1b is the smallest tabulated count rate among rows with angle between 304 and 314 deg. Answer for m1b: 11.89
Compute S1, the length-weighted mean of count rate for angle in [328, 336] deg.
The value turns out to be 9.22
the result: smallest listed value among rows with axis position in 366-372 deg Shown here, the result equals 6.629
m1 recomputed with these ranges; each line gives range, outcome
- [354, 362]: 7.463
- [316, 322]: 9.094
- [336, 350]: 10.55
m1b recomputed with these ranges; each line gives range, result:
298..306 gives 14.04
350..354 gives 10.95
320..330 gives 7.972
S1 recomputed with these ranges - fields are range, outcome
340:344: 11.8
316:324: 9.58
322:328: 8.12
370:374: 8.01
